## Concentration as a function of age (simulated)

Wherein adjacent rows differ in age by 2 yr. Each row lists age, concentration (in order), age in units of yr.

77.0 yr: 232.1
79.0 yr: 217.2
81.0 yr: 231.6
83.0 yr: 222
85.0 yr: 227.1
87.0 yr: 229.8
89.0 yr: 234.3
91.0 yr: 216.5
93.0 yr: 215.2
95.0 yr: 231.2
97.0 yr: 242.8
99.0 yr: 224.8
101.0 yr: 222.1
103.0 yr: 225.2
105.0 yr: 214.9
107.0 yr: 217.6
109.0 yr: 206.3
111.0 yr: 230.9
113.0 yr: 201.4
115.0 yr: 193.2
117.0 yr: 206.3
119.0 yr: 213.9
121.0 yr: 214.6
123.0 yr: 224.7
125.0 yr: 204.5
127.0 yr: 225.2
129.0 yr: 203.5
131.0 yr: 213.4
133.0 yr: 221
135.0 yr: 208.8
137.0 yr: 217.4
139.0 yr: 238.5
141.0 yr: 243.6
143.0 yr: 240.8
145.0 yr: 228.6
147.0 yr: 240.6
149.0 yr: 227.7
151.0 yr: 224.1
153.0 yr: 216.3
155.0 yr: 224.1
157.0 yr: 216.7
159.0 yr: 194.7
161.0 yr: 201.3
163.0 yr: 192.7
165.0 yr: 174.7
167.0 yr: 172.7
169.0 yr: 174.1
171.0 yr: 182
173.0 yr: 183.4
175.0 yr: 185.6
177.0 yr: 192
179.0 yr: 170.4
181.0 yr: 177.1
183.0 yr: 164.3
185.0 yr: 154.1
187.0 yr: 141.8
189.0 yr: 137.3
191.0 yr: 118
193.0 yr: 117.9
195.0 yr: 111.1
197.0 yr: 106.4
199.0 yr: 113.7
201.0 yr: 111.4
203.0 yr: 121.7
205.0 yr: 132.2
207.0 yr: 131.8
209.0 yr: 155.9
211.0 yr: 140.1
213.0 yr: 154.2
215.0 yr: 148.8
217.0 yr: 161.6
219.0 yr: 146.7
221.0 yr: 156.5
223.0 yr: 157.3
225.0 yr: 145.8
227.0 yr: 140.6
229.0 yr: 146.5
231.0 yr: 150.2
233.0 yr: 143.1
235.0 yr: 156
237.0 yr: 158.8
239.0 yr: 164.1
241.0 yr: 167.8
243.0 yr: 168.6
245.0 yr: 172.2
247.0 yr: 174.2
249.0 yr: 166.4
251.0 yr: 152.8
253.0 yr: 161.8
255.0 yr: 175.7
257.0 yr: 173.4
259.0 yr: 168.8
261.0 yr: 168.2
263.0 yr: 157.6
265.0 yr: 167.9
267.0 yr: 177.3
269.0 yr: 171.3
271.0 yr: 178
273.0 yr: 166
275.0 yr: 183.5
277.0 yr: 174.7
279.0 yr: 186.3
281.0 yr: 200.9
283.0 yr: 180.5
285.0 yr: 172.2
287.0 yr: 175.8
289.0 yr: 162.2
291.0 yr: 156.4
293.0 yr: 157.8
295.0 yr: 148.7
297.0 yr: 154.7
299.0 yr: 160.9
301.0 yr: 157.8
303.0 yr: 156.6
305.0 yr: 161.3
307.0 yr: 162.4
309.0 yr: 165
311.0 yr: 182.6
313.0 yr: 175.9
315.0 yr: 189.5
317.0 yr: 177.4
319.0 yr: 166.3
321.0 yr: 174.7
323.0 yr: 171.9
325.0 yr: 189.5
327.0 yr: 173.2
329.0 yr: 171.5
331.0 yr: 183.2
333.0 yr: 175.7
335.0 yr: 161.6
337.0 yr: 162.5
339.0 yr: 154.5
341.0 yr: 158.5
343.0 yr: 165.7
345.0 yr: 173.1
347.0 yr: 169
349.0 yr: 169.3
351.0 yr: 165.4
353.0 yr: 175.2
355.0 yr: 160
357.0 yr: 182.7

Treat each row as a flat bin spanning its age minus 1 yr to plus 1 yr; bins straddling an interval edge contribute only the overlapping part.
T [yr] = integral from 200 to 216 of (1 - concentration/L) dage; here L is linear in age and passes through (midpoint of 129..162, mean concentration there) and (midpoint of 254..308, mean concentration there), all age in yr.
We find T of 4.9 yr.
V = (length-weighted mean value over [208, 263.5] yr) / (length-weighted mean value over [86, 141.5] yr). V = 0.72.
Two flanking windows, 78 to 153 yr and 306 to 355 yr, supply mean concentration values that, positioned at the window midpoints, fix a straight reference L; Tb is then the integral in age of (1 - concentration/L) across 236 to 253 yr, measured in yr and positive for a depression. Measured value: 2.3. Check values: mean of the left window 222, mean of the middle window 165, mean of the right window 171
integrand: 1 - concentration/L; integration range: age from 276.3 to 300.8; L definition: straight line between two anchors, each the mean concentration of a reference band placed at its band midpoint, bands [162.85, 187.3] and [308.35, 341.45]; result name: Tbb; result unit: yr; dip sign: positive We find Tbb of 0.6 yr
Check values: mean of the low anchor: 175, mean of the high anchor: 173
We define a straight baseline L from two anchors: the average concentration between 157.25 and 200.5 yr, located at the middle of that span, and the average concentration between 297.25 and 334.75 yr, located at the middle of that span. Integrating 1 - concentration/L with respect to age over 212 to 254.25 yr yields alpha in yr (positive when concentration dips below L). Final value 2.0 yr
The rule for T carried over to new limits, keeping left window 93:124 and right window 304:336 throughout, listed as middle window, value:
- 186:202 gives 6.4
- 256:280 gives 1.5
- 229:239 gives 2.0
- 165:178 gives 1.5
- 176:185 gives 1.3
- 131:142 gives -0.7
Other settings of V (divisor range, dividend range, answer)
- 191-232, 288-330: 1.22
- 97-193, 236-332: 0.84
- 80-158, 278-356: 0.76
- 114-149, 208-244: 0.70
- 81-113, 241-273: 0.76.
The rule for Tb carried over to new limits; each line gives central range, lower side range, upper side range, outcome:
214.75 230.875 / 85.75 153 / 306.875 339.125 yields 3.81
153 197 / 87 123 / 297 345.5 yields 7.12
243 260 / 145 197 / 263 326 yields 0.55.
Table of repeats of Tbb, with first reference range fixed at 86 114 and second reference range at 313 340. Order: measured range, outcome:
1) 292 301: 1.2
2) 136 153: -1.5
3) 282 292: 0.7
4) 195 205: 4.3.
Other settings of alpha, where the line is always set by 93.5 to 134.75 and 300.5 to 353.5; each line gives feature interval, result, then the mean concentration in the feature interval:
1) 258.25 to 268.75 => 0.9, 168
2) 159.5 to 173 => 1.4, 183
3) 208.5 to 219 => 2.3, 151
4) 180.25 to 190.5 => 2.5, 153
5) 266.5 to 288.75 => 0.3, 178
